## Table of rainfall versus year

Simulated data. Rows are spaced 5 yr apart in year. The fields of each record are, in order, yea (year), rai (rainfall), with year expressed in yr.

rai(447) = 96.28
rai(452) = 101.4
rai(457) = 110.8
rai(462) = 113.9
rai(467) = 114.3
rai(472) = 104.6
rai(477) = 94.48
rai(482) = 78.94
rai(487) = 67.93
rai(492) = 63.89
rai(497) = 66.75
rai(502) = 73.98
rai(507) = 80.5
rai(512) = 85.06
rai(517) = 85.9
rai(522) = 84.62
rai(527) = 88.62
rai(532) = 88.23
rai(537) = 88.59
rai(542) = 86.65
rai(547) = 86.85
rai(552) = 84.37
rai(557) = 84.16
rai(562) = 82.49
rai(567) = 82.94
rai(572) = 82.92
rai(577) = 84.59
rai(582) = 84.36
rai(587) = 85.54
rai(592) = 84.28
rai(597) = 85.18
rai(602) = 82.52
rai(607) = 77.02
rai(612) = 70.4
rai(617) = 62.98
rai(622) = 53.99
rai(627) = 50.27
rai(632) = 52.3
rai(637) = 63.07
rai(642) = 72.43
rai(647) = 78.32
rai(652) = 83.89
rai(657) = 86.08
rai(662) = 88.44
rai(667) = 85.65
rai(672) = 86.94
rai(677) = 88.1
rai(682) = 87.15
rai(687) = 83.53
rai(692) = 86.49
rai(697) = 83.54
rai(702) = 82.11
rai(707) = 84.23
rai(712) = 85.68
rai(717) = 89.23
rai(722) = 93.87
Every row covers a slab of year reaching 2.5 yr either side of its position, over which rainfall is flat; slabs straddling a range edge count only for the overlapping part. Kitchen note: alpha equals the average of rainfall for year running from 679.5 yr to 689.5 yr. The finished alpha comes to 85.3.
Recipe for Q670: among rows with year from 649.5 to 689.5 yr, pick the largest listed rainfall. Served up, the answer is 88.44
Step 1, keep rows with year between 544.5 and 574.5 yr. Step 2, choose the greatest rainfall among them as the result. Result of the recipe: 86.85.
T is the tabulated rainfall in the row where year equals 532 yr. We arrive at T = 88.23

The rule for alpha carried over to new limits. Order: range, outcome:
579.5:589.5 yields 85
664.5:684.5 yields 87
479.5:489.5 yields 73.4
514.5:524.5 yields 85.3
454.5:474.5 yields 111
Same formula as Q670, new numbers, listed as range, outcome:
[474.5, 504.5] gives 94.48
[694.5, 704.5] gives 83.54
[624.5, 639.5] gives 63.07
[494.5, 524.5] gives 85.9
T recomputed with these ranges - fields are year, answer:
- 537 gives 88.59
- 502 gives 73.98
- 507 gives 80.5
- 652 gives 83.89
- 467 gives 114.3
